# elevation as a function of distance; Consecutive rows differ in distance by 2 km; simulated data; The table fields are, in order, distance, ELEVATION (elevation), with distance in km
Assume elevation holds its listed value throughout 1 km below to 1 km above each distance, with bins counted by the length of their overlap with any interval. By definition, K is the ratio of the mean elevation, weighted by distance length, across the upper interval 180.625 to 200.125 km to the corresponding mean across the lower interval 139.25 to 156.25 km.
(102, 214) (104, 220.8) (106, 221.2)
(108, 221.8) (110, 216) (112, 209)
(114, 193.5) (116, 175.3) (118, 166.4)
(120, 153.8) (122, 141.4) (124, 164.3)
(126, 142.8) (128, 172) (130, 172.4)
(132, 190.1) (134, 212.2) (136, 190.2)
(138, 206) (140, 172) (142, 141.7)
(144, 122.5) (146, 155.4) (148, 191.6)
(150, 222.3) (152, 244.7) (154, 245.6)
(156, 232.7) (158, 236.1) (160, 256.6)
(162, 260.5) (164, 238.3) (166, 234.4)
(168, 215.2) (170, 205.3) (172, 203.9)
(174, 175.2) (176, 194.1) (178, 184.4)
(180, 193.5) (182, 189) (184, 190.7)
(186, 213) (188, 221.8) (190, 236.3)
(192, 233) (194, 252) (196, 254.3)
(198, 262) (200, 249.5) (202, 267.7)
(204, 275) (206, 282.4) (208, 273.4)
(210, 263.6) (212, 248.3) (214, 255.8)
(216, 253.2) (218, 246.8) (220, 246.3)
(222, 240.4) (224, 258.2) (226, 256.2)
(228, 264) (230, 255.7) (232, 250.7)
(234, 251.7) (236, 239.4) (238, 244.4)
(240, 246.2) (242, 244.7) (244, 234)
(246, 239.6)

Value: 1.20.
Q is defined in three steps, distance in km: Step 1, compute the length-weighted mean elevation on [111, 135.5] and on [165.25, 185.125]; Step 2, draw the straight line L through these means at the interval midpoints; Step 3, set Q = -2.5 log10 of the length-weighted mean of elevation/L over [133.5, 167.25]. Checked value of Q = -0.12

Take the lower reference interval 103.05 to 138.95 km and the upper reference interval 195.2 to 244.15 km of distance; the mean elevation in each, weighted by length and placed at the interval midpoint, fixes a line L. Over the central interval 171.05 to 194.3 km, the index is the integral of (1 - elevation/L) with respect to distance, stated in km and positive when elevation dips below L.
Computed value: 2.42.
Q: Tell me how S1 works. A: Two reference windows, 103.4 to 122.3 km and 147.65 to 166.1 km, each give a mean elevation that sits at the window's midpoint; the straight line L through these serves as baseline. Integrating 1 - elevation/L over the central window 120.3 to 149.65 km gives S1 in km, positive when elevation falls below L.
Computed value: 6.1 km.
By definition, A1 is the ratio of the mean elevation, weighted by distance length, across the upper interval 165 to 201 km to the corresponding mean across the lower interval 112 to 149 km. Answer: 1.3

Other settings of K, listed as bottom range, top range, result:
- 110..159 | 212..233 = 1.36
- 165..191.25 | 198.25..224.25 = 1.26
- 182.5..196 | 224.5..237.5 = 1.12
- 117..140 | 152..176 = 1.31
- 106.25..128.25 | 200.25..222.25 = 1.45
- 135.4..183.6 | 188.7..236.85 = 1.24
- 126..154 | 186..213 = 1.37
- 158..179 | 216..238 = 1.15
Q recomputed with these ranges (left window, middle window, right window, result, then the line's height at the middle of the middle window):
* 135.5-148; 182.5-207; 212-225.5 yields -0.09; 224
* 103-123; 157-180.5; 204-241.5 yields 0.03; 224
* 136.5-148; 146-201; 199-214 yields -0.06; 213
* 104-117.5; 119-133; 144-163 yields 0.29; 211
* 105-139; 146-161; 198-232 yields -0.09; 210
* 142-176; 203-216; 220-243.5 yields -0.12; 238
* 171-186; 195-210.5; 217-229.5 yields -0.18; 224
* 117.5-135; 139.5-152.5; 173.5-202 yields 0.06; 185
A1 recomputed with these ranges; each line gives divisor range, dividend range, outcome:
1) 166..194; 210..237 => 1.22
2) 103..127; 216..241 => 1.35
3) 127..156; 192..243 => 1.34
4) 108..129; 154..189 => 1.22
